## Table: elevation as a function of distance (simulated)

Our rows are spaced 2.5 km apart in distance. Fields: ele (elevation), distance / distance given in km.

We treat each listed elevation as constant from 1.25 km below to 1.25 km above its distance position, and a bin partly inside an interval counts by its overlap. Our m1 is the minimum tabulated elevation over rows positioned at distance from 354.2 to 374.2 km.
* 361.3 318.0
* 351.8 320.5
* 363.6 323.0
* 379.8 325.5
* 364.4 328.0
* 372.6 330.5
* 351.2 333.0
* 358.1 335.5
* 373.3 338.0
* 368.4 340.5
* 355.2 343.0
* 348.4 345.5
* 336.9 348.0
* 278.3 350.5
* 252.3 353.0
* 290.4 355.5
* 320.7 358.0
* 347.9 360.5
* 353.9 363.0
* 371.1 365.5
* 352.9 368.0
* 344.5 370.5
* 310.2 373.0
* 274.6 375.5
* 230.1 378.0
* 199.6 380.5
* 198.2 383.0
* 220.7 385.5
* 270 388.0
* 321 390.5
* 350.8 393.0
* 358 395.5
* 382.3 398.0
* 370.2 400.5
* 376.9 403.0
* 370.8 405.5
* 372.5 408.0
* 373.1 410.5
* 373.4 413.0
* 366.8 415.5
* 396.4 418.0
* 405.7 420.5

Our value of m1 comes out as 290.4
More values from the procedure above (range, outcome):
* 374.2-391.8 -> 198.2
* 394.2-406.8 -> 358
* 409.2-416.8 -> 366.8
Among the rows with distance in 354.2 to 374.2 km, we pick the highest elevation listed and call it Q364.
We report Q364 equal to 371.1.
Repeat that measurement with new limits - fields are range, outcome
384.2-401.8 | 382.3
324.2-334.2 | 379.8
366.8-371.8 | 352.9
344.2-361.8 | 348.4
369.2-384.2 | 344.5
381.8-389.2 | 270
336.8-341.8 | 373.3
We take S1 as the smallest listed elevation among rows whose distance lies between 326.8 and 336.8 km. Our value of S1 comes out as 351.2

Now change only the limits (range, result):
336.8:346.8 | 348.4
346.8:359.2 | 252.3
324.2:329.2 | 364.4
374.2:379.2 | 230.1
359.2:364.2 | 347.9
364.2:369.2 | 352.9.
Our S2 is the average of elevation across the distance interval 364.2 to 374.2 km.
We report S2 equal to 345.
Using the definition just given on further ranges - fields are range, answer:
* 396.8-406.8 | 375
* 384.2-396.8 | 304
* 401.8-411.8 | 373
